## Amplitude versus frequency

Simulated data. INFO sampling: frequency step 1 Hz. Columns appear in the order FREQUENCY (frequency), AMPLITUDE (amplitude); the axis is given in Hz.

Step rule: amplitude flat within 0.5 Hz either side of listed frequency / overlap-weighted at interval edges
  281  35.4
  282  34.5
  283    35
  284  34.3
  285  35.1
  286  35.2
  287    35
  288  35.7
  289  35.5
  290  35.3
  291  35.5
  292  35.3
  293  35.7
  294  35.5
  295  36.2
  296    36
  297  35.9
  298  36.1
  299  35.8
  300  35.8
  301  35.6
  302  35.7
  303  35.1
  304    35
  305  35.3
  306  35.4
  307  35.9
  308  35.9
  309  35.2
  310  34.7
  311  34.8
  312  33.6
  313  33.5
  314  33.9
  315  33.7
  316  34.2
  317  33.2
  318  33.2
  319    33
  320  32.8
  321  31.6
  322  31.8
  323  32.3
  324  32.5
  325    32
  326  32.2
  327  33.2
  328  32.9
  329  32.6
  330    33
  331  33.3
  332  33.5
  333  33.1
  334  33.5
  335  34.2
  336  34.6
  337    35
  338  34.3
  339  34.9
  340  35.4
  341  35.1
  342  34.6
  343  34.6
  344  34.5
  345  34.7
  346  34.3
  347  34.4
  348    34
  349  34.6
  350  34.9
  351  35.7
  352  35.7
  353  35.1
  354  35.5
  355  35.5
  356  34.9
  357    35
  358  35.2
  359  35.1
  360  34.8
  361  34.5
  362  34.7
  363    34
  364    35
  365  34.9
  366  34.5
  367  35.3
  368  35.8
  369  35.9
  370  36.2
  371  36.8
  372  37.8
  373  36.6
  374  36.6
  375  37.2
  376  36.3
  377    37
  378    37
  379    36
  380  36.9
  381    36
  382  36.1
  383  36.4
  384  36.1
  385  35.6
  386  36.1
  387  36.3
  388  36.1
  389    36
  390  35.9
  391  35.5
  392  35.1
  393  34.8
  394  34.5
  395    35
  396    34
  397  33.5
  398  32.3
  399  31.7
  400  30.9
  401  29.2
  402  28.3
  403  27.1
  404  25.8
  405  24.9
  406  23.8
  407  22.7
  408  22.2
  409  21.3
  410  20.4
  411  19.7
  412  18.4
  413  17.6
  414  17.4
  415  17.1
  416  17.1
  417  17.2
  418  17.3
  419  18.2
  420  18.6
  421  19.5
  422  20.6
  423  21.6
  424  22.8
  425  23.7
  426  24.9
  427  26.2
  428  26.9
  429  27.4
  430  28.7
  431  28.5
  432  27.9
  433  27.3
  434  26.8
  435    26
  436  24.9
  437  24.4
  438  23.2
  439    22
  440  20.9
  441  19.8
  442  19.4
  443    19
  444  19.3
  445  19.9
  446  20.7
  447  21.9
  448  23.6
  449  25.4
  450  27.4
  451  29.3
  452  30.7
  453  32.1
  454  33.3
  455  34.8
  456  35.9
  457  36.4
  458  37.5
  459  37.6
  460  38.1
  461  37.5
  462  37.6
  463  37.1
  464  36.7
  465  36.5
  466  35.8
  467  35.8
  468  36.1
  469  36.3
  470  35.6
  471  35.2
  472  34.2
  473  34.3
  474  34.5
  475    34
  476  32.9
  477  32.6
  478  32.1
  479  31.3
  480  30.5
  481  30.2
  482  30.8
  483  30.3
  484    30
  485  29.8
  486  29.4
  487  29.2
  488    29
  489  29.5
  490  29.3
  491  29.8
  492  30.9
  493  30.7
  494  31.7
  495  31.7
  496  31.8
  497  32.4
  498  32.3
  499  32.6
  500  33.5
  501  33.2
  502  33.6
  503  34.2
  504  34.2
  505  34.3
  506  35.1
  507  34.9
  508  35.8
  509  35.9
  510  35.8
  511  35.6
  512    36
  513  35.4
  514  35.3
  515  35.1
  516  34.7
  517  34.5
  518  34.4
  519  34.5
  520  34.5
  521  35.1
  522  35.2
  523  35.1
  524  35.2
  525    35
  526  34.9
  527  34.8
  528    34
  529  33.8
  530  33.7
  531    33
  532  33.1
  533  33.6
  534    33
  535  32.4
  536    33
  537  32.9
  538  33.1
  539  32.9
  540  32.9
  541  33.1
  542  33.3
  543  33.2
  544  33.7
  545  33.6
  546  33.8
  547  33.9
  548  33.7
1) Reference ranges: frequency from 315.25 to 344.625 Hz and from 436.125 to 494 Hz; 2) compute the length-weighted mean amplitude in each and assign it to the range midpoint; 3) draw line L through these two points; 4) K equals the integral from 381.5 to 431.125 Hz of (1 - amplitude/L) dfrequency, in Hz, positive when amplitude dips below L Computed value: 7.3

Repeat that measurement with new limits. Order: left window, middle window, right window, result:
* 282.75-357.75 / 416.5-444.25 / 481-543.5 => 8.83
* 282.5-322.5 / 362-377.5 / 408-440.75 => -4.48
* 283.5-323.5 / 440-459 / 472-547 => 3.65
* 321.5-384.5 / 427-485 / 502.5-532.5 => 7.92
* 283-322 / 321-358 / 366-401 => 1.10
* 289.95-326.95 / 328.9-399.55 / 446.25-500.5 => -2.80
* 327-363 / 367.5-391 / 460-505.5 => -1.55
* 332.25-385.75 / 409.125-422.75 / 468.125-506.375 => 6.19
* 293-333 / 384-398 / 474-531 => -0.61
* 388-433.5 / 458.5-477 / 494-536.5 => -3.30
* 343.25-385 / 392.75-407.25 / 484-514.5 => 2.03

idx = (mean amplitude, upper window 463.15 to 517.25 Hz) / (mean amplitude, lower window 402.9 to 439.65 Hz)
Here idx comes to 1.47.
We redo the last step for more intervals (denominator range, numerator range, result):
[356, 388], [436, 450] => 0.61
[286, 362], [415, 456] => 0.70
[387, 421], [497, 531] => 1.31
